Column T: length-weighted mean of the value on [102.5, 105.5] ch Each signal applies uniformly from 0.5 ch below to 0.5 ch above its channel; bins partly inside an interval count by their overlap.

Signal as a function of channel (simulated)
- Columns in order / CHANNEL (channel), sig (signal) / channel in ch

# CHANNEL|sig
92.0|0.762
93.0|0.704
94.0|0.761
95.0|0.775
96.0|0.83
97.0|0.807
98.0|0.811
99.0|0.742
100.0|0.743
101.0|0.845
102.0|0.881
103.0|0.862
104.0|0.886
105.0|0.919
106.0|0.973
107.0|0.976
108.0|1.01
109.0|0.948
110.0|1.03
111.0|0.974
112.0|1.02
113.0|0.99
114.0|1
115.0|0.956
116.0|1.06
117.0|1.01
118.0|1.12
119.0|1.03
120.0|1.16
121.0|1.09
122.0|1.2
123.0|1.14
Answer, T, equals 0.889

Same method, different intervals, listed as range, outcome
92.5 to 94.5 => 0.732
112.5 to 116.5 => 1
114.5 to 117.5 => 1.01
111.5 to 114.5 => 1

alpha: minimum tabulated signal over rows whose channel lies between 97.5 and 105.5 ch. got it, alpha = 0.742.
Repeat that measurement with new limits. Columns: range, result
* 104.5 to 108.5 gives 0.919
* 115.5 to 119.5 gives 1.01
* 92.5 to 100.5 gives 0.704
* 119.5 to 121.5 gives 1.09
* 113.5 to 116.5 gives 0.956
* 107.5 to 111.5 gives 0.948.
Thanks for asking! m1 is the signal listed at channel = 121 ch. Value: 1.09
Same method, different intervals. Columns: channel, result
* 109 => 0.948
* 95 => 0.775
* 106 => 0.973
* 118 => 1.12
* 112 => 1.02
